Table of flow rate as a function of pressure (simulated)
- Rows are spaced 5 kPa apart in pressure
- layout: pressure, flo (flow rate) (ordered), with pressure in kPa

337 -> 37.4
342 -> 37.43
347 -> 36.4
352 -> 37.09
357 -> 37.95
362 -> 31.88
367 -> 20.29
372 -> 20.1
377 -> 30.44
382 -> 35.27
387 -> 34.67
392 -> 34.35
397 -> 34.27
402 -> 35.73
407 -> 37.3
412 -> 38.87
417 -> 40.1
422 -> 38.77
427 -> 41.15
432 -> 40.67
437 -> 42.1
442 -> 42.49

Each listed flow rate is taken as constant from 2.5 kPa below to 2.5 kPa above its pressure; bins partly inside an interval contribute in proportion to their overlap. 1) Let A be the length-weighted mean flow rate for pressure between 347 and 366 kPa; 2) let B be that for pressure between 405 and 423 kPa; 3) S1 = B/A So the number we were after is 1.1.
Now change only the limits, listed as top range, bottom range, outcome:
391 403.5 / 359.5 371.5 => 1.39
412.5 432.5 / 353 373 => 1.39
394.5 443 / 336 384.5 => 1.21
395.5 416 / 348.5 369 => 1.14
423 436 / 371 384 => 1.39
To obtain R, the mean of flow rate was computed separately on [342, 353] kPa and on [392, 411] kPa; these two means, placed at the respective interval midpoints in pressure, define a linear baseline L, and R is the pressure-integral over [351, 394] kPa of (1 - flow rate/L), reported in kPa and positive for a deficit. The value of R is 6.2 kPa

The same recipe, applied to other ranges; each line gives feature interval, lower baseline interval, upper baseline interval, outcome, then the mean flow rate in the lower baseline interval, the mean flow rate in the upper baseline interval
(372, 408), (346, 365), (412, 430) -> 4.1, 35.4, 39.9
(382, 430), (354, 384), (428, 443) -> -1.4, 29.4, 41.6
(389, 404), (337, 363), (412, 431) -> 1.5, 36.5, 39.9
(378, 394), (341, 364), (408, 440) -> 1.5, 36.2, 40.2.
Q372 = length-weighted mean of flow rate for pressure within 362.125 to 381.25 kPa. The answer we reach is 25.7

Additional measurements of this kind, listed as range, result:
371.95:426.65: 35.4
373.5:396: 33.1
